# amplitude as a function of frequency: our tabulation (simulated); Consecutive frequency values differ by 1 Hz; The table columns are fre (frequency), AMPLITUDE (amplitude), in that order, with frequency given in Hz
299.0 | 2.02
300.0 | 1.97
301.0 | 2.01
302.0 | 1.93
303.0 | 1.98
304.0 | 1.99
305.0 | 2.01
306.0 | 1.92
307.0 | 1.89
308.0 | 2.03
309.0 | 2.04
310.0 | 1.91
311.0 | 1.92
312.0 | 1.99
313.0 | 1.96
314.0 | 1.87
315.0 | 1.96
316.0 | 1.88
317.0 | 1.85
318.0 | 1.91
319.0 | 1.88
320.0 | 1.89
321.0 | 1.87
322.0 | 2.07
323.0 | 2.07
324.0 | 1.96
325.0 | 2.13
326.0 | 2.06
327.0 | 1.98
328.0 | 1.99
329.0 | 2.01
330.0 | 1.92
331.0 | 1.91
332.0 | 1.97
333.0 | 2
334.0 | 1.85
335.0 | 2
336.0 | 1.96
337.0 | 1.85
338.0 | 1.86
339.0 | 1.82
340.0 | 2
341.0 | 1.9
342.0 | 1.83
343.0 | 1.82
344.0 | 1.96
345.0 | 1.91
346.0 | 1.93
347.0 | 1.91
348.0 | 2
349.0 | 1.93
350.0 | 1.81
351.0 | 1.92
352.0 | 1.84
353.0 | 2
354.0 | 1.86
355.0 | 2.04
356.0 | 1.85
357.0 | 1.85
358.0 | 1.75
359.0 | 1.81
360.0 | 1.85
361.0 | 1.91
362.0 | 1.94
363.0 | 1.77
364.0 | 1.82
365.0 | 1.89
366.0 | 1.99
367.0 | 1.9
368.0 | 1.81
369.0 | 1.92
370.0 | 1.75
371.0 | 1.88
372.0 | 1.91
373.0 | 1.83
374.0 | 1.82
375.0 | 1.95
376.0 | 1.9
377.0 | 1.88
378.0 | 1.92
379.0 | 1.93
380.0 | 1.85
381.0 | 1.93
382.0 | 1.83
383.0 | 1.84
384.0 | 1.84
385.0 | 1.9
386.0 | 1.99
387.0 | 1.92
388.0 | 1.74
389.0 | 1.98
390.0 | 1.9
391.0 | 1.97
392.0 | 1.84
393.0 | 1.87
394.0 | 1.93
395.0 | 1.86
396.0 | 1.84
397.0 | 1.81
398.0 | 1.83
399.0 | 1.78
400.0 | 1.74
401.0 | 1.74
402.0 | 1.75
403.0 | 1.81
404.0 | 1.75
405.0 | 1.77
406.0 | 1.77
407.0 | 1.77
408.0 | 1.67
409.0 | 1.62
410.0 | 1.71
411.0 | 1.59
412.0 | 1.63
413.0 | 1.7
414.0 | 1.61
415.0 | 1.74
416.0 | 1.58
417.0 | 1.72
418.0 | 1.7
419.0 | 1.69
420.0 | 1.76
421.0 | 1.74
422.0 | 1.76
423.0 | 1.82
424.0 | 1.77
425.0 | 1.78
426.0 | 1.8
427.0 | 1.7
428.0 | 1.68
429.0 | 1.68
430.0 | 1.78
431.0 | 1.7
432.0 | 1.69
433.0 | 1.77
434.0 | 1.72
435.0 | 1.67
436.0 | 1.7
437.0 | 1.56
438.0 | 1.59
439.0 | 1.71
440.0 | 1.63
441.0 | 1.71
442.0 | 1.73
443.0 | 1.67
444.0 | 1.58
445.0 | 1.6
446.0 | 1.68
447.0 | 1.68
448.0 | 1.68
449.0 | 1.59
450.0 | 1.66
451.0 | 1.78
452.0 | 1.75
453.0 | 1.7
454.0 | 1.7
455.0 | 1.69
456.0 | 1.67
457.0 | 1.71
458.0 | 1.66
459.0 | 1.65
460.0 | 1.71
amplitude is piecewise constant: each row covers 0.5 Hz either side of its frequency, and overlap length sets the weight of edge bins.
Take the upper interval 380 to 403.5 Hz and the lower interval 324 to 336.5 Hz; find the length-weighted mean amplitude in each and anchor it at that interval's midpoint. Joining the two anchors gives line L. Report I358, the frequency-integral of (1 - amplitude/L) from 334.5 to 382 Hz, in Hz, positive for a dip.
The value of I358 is 0.9 Hz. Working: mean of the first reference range 1.98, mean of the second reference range 1.85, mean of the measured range 1.89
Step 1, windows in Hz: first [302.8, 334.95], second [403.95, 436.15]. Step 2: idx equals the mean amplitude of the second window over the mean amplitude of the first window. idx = 0.87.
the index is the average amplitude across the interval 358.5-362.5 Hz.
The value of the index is 1.88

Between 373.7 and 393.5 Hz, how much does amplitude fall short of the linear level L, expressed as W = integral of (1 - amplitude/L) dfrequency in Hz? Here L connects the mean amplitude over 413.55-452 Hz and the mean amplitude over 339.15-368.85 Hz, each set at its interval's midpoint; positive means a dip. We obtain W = -0.8 Hz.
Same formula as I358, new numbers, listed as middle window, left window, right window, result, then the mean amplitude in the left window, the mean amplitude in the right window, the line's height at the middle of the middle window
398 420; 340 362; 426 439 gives 0.50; 1.89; 1.69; 1.75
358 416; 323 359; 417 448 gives -0.38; 1.93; 1.7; 1.81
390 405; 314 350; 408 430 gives -0.52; 1.94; 1.7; 1.76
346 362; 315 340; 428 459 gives -0.05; 1.95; 1.68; 1.89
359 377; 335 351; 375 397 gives 0.22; 1.9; 1.89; 1.89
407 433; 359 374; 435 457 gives 0.40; 1.87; 1.67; 1.73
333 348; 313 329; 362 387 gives 0.18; 1.96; 1.88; 1.93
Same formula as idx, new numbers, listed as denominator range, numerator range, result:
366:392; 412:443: 0.90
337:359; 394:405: 0.95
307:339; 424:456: 0.87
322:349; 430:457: 0.86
